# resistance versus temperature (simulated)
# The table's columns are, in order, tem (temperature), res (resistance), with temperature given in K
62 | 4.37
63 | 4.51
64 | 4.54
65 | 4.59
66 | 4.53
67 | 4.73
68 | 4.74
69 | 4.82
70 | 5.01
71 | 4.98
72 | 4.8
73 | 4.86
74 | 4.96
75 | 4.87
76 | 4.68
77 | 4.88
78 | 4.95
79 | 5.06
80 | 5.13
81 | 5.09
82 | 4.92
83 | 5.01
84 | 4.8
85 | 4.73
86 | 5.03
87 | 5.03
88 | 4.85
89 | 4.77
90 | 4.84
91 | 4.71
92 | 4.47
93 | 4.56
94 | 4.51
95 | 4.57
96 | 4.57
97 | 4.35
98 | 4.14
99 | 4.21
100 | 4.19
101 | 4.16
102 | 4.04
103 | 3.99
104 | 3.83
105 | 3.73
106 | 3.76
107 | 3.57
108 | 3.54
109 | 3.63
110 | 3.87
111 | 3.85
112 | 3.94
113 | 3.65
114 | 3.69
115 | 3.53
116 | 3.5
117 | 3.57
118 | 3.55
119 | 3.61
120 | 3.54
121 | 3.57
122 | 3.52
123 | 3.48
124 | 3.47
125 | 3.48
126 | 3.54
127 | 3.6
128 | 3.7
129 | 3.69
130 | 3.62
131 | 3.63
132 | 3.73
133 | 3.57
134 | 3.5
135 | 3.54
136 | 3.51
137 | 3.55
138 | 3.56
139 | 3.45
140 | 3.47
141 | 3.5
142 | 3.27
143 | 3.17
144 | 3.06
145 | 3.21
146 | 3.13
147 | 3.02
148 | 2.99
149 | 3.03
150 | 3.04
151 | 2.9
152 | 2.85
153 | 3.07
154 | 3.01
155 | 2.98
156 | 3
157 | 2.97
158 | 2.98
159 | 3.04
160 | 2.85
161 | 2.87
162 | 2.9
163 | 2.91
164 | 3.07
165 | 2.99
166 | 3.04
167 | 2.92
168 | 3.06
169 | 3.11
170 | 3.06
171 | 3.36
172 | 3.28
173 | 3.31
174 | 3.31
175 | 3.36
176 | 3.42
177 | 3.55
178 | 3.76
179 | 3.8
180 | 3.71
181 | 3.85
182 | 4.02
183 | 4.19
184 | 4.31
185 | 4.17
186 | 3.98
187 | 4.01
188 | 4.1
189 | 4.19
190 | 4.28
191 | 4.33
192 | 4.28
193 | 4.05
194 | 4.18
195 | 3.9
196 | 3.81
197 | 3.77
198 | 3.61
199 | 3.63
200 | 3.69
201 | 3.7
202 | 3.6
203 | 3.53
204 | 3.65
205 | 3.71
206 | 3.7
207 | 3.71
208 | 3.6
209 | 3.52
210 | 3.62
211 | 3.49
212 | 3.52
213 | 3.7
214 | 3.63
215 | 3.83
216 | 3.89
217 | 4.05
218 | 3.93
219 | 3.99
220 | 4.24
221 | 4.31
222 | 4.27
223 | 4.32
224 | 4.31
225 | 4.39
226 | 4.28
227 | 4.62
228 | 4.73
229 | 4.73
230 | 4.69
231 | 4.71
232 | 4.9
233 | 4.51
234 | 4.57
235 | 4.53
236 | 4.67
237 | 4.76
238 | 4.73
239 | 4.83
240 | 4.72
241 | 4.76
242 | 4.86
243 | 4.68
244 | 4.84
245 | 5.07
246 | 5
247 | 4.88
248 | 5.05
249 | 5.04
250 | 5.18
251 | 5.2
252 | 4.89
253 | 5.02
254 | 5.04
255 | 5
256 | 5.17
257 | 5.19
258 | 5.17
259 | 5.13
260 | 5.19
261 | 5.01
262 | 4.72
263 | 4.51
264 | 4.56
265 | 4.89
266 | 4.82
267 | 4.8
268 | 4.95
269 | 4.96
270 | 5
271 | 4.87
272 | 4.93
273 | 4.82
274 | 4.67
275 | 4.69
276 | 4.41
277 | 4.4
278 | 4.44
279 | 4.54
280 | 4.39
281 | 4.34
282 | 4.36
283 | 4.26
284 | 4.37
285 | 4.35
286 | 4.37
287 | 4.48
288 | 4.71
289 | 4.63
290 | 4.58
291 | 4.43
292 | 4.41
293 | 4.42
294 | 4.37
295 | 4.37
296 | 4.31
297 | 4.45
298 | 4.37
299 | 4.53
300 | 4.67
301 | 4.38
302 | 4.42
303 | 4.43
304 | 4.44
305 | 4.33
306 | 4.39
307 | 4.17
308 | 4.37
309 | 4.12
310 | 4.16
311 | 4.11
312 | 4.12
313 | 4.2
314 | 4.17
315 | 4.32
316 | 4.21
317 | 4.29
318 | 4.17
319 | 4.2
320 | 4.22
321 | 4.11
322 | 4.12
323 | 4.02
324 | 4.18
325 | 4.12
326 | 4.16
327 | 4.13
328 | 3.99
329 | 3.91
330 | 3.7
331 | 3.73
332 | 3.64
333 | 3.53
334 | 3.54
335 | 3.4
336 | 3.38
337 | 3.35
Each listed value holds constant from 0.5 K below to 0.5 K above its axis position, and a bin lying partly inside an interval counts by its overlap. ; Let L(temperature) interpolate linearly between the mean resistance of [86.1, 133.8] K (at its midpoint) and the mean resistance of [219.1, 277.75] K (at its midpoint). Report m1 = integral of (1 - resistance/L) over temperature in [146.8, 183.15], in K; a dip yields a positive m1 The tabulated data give 9.2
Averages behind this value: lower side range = 3.94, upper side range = 4.77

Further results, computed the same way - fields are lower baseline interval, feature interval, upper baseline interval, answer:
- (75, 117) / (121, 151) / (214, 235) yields 6.5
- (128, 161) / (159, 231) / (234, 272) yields 4.6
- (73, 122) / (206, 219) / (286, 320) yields 1.8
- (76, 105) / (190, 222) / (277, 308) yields 4.8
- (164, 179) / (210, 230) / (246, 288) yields -0.4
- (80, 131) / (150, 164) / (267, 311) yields 4.1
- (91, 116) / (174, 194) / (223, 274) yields 2.3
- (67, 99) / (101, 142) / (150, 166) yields 2.2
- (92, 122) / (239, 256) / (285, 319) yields -2.9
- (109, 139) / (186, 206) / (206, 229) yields 0.1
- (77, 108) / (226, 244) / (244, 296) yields 0.0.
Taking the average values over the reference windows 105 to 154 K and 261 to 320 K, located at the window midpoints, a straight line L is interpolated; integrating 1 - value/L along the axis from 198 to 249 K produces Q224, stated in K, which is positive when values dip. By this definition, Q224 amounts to -2.5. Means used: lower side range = 3.46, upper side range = 4.47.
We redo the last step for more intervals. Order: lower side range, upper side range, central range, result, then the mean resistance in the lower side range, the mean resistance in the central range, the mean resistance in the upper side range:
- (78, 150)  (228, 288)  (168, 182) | 2.7 K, 3.91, 3.46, 4.77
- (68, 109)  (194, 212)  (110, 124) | 2.3 K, 4.56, 3.62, 3.67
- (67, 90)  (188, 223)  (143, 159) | 4.8 K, 4.9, 3.02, 3.86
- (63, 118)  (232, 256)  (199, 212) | 3.1 K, 4.42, 3.62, 4.87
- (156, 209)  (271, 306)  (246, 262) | -3.4 K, 3.57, 5.06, 4.48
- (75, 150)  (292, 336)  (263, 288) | -3.0 K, 3.95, 4.61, 4.16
